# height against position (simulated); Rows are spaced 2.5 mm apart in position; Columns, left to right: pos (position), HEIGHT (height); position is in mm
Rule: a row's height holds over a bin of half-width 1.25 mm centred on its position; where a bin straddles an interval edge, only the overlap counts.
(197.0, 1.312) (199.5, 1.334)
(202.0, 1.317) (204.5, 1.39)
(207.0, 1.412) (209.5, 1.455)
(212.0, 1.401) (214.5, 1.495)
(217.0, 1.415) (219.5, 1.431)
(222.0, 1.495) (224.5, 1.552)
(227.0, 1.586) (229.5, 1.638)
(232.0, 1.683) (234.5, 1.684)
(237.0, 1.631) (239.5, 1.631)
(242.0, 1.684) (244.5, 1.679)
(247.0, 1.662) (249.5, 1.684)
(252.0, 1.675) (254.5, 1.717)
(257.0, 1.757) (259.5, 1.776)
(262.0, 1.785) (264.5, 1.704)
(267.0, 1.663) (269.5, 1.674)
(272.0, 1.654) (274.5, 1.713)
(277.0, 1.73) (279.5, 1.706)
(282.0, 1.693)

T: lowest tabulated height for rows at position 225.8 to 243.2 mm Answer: 1.586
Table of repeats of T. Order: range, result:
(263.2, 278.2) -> 1.654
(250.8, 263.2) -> 1.675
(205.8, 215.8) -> 1.401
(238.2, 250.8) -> 1.631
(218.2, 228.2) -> 1.431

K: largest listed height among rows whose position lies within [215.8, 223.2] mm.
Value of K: 1.495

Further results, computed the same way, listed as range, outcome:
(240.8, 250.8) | 1.684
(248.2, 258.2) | 1.757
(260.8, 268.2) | 1.785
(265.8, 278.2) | 1.73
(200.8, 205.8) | 1.39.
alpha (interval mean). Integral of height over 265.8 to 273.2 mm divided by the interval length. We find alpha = 1.66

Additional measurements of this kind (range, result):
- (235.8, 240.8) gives 1.63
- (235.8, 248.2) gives 1.66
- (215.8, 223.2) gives 1.45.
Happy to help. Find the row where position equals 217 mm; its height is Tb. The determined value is 1.415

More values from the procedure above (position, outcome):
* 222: 1.495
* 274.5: 1.713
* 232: 1.683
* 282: 1.693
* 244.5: 1.679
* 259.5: 1.776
